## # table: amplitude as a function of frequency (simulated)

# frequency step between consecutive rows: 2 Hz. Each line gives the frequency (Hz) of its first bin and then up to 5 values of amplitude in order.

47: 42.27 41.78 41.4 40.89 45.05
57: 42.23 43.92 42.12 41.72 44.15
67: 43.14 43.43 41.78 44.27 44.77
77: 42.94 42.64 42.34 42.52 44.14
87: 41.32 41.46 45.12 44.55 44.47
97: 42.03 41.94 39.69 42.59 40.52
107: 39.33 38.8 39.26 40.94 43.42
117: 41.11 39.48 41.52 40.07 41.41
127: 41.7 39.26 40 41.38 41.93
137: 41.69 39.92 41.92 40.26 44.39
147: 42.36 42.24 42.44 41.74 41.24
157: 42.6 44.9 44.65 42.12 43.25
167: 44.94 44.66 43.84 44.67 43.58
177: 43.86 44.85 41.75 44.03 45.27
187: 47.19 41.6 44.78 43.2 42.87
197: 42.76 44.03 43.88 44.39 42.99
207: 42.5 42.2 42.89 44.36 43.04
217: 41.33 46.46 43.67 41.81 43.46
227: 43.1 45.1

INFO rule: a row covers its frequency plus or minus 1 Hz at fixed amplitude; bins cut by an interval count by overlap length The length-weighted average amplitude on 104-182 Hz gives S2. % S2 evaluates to 42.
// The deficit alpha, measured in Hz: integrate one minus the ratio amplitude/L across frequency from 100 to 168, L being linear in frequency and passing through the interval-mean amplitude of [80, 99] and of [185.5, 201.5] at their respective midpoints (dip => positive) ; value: 2.9 Hz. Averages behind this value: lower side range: 43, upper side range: 43.8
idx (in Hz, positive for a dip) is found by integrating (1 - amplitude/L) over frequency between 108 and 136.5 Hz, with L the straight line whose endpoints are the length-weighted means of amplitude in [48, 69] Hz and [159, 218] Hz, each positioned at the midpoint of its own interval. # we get 1.6 Hz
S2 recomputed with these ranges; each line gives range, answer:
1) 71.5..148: 41.8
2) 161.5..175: 43.9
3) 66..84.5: 43.1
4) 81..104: 42.7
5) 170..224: 43.6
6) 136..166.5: 42.4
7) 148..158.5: 42.2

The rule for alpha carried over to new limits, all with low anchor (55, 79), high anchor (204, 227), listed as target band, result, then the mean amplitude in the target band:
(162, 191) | -0.56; 44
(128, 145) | 0.85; 41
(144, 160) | 0.16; 42.7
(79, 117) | 1.12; 41.9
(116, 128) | 0.64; 40.9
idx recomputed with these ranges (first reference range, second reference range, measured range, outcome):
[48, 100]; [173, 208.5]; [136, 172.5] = 0.6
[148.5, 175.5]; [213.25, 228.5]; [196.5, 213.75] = 0.0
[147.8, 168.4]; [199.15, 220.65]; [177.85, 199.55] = -0.3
